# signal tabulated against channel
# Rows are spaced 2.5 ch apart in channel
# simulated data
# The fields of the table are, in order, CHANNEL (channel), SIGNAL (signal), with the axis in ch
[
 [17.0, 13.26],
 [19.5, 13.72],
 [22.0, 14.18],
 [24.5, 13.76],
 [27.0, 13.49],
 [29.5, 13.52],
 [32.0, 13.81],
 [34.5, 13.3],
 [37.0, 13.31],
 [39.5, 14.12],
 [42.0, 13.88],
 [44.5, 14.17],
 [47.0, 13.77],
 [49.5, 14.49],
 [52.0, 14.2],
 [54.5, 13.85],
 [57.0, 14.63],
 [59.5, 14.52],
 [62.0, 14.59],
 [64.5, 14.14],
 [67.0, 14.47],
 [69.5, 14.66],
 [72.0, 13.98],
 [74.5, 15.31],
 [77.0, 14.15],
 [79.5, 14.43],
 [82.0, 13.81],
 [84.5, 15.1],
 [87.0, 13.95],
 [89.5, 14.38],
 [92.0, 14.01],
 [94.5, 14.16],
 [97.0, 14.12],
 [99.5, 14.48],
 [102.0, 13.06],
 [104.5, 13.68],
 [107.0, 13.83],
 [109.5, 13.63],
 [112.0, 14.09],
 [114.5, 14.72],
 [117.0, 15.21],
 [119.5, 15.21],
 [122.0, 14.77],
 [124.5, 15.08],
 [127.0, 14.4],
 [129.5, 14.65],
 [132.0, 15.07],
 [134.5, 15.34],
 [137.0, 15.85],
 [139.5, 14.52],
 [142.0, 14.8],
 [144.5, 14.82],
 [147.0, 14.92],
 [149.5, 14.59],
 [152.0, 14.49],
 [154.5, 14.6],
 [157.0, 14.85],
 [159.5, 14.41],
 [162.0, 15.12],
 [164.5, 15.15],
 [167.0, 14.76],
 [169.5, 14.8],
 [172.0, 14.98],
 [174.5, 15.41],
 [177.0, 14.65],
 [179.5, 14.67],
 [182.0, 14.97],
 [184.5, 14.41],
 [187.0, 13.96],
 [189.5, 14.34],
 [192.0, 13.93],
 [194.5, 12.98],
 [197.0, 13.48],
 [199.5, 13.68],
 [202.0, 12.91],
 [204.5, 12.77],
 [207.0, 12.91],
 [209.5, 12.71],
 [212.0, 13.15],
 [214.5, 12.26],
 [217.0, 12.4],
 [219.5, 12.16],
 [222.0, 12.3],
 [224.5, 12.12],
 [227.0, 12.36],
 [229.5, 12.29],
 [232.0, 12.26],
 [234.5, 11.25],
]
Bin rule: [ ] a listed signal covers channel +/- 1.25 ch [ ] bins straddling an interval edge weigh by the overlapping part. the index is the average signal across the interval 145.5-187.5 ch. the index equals 14.8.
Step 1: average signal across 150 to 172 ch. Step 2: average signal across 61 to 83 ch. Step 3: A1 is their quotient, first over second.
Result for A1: 1.03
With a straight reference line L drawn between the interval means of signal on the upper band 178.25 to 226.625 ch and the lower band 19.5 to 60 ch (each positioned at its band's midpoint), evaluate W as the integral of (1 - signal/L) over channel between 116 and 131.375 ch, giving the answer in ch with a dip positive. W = -1.5 ch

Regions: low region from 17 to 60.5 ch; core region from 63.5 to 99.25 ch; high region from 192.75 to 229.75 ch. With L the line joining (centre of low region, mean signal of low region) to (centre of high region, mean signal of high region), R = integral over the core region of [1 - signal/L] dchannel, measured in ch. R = -1.9 ch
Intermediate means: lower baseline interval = 13.9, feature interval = 14.3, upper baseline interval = 12.7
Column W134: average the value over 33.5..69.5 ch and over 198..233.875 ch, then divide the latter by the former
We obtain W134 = 0.89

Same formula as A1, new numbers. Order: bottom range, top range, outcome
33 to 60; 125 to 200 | 1.04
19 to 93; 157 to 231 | 0.97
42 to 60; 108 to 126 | 1.03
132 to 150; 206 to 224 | 0.84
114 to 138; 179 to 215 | 0.90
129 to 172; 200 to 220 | 0.85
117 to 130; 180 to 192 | 0.97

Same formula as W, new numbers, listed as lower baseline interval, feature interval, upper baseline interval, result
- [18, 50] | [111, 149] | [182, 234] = -4.40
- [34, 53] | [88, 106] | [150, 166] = 0.42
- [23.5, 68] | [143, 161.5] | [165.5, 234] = -1.45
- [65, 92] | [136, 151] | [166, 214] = -0.81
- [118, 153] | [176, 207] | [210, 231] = -1.40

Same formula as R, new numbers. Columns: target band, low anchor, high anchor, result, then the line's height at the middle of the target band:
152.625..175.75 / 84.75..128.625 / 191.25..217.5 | -2.3 ch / 13.5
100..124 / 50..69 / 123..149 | 0.8 ch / 14.8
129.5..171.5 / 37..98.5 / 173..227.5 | -3.5 ch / 13.7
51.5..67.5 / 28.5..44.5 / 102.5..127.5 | -0.5 ch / 13.9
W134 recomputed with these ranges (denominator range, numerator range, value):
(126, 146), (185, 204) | 0.91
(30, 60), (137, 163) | 1.06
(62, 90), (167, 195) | 1.01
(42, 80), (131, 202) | 1.02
